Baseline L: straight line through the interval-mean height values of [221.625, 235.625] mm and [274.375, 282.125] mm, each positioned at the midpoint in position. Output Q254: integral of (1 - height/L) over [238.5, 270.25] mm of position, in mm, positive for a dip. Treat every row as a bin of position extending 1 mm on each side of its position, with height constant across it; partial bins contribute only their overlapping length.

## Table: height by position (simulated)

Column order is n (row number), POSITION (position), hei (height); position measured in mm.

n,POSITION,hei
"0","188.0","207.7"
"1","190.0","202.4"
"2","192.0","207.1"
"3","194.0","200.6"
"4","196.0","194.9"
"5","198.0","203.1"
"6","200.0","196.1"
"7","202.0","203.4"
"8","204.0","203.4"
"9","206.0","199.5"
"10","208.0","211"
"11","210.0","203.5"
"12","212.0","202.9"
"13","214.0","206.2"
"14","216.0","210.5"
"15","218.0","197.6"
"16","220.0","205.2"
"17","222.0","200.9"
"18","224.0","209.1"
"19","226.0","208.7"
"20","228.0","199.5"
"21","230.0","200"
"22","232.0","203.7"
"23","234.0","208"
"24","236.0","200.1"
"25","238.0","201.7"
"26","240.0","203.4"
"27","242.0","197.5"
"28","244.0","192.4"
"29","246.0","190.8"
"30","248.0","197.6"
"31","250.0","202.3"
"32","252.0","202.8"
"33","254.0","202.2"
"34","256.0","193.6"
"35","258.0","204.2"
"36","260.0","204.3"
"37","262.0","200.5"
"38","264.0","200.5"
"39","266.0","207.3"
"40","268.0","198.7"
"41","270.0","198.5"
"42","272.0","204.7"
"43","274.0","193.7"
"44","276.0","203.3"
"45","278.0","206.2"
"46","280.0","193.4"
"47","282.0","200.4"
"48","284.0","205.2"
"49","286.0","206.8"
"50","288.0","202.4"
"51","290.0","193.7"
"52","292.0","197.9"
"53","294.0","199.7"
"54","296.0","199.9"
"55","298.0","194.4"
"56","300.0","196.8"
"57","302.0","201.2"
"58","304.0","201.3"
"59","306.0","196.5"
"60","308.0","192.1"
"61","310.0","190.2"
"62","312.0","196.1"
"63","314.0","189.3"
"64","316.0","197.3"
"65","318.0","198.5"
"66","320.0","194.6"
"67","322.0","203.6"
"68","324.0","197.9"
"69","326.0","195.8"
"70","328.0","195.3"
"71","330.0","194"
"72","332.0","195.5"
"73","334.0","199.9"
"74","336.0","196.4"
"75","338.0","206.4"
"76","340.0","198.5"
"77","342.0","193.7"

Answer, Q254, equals 0.37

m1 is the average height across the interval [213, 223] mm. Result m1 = 204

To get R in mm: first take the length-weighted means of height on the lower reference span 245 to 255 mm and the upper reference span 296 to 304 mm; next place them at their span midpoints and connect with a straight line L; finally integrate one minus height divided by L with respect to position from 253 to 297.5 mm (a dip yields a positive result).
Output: -0.5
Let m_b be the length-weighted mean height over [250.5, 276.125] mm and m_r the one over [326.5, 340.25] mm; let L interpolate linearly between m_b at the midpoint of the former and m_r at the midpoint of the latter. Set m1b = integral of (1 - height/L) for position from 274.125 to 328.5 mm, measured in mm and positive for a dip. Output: 0.3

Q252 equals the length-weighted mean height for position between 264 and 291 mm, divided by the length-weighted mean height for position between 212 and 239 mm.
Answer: 1.0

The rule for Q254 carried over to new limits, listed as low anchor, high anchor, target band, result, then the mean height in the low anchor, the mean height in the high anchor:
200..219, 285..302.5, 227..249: 0.29 mm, 204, 199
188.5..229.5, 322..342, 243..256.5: 0.27 mm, 203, 198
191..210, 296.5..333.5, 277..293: -0.24 mm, 202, 196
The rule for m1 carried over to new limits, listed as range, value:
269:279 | 201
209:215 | 204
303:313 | 195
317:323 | 199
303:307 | 199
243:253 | 197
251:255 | 202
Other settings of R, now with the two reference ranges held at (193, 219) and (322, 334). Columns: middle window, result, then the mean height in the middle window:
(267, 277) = 0.0 mm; 200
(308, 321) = 0.2 mm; 194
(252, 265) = -0.1 mm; 201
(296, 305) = 0.0 mm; 199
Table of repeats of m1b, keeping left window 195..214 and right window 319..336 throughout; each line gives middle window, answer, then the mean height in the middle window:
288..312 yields 0.2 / 197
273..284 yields 0.0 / 200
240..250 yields 0.2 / 196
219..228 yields -0.2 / 205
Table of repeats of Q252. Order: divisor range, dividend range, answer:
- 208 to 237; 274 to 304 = 0.98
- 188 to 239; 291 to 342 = 0.97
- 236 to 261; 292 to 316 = 0.98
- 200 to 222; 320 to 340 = 0.97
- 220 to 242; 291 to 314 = 0.97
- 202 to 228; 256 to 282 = 0.98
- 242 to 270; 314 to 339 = 0.99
